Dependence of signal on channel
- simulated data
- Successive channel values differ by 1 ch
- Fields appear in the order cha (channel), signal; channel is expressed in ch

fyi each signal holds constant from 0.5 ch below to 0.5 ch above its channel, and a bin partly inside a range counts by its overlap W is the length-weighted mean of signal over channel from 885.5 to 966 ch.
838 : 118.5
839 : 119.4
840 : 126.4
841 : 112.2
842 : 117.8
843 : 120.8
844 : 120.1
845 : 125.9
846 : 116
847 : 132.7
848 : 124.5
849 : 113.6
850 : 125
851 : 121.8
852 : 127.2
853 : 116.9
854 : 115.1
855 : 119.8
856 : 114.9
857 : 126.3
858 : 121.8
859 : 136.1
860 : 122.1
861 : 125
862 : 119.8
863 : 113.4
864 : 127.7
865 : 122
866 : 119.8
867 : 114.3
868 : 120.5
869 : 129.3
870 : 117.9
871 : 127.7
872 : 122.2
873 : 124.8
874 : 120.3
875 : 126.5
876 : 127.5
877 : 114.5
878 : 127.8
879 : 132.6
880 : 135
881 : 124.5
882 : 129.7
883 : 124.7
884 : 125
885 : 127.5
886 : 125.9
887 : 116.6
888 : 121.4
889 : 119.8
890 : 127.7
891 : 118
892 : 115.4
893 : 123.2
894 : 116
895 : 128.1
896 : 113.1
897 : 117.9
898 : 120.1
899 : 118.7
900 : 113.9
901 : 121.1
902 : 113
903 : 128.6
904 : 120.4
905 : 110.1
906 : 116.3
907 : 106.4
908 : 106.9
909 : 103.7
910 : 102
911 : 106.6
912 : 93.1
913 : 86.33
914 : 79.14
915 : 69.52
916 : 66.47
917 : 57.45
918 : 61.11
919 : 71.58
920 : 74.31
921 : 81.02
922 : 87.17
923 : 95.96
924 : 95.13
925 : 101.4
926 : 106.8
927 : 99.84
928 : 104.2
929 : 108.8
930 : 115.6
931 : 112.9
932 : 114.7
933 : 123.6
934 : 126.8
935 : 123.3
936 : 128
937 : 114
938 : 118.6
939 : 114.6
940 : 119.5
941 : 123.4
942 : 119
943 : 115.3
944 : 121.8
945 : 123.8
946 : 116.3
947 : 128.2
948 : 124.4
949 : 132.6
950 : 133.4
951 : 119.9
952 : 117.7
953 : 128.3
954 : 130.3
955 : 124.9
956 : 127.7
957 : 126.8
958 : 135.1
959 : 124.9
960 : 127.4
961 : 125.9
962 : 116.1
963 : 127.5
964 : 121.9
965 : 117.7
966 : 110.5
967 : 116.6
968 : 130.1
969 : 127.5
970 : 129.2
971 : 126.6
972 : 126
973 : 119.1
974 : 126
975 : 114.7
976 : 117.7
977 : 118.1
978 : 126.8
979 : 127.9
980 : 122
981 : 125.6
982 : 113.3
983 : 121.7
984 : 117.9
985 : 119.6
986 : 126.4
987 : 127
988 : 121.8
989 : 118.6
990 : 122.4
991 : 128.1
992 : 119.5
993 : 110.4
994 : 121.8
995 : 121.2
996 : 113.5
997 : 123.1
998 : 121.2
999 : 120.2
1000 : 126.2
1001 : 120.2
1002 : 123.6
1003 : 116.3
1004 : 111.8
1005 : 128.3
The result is 112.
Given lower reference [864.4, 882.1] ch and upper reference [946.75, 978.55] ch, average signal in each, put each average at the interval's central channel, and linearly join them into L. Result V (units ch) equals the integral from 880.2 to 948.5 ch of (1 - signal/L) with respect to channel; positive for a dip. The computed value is 7.73 ch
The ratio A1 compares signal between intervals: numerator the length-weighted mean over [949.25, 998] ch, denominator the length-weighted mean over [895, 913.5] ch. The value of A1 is 1.1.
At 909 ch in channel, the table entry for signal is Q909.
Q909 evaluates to 103.7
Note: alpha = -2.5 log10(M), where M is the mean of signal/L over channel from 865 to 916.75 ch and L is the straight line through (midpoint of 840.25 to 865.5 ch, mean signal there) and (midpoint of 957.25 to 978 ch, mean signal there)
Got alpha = 0.06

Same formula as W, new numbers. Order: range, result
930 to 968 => 123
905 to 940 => 99.7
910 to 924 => 80.6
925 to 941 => 115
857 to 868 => 122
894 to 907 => 118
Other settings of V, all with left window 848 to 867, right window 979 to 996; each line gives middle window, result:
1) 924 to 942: 1.0 ch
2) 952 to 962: -0.5 ch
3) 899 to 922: 4.9 ch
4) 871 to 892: -0.5 ch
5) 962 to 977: -0.1 ch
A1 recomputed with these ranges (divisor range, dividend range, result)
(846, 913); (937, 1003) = 1.02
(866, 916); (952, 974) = 1.07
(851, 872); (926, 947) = 0.96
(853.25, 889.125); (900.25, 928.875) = 0.77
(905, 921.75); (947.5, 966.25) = 1.44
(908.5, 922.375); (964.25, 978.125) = 1.50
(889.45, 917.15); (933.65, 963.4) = 1.15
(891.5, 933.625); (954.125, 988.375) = 1.20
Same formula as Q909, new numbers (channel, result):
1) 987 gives 127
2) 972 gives 126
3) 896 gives 113.1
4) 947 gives 128.2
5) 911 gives 106.6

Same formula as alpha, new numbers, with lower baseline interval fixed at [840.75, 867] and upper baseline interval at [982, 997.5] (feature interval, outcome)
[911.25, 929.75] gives 0.368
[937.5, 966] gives -0.023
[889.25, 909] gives 0.035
